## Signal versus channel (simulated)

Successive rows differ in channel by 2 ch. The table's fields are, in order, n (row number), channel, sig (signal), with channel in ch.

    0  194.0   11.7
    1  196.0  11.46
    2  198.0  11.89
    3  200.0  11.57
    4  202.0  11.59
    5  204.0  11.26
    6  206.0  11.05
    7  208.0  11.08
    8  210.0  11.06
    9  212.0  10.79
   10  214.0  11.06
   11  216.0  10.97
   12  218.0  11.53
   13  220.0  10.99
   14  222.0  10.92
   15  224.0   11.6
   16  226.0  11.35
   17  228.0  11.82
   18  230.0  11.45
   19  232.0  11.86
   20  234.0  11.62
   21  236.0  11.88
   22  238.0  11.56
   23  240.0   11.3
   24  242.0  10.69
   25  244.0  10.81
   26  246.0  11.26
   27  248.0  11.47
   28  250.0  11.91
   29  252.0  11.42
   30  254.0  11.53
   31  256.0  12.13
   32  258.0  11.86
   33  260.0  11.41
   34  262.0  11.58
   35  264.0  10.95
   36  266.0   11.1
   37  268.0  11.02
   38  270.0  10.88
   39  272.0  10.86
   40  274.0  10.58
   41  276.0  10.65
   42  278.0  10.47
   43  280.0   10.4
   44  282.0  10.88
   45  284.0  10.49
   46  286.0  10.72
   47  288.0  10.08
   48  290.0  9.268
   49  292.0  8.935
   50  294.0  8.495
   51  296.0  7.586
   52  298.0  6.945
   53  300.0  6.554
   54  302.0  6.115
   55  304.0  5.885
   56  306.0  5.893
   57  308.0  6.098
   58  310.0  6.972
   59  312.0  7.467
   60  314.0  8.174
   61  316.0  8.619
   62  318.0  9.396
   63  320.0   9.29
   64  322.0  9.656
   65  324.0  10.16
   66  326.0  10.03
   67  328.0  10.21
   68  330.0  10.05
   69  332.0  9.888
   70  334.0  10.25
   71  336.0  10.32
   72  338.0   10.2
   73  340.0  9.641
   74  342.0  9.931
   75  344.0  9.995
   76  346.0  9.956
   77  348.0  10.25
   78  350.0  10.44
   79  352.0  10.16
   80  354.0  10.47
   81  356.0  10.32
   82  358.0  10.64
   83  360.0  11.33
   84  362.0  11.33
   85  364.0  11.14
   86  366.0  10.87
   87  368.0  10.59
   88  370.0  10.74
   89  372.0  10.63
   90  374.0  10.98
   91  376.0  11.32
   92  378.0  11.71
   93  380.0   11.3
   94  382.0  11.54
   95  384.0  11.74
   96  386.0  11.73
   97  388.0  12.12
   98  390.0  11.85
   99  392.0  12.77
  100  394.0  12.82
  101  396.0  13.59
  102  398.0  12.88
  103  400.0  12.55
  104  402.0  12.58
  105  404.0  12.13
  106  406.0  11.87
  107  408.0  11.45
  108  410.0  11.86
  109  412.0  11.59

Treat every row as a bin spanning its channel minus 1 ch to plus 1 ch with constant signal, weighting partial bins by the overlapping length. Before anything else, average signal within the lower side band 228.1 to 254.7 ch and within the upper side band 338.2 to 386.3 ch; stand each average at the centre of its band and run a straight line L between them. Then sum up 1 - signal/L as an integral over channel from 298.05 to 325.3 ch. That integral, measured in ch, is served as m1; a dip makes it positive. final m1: 8.2 ch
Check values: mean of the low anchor 11.5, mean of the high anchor 10.8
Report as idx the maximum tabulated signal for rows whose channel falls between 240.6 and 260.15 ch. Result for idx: 12.13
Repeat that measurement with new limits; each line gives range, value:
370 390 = 12.12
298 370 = 11.33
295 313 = 7.586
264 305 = 11.1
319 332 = 10.21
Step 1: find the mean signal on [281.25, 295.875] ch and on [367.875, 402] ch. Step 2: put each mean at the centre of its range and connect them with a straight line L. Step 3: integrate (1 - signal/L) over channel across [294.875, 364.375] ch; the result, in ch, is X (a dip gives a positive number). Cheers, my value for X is 9.81 ch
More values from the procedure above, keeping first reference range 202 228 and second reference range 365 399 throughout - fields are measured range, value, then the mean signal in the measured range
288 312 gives 8.7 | 7.29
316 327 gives 1.8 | 9.61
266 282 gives 0.9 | 10.7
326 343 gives 2.2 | 10.1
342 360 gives 2.0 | 10.3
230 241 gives -0.4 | 11.6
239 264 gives -0.3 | 11.4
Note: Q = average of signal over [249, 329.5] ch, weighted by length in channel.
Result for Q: 9.57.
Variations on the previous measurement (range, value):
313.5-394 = 10.6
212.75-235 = 11.4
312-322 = 8.81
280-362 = 9.23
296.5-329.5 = 7.99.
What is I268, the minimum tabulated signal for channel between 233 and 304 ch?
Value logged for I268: 5.885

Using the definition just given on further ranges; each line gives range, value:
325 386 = 9.641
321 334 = 9.656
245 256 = 11.26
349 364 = 10.16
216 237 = 10.92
